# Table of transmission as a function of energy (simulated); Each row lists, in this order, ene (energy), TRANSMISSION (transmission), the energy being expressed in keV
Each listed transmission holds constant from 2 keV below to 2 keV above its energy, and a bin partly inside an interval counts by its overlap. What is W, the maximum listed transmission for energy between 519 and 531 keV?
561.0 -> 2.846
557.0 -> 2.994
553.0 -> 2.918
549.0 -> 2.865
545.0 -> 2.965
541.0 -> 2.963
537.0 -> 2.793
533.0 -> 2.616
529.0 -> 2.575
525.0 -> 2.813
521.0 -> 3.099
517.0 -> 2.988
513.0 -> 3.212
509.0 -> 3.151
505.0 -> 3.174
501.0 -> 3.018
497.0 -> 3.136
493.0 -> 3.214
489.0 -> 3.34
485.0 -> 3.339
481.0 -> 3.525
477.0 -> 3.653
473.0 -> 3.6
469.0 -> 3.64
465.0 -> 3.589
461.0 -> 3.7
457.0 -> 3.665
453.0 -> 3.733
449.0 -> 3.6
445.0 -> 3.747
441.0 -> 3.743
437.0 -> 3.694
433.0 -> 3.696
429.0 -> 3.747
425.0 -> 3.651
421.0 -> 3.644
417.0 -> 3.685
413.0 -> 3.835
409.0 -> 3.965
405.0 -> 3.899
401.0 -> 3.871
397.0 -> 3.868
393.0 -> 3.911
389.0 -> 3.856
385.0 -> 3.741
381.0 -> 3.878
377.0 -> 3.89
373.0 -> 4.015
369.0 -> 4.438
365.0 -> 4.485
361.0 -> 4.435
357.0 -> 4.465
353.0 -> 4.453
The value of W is 3.099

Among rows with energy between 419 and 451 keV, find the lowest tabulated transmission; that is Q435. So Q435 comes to 3.6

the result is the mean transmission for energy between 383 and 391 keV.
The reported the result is 3.8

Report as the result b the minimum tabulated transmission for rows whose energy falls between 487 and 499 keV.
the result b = 3.136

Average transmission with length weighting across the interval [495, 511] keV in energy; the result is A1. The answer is 3.12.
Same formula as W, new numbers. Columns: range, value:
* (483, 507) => 3.34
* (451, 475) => 3.733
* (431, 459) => 3.747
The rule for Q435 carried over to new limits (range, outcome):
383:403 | 3.741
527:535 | 2.575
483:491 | 3.339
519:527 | 2.813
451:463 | 3.665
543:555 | 2.865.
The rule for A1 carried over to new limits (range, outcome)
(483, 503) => 3.21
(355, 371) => 4.46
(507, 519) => 3.12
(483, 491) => 3.34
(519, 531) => 2.83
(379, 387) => 3.81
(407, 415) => 3.9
